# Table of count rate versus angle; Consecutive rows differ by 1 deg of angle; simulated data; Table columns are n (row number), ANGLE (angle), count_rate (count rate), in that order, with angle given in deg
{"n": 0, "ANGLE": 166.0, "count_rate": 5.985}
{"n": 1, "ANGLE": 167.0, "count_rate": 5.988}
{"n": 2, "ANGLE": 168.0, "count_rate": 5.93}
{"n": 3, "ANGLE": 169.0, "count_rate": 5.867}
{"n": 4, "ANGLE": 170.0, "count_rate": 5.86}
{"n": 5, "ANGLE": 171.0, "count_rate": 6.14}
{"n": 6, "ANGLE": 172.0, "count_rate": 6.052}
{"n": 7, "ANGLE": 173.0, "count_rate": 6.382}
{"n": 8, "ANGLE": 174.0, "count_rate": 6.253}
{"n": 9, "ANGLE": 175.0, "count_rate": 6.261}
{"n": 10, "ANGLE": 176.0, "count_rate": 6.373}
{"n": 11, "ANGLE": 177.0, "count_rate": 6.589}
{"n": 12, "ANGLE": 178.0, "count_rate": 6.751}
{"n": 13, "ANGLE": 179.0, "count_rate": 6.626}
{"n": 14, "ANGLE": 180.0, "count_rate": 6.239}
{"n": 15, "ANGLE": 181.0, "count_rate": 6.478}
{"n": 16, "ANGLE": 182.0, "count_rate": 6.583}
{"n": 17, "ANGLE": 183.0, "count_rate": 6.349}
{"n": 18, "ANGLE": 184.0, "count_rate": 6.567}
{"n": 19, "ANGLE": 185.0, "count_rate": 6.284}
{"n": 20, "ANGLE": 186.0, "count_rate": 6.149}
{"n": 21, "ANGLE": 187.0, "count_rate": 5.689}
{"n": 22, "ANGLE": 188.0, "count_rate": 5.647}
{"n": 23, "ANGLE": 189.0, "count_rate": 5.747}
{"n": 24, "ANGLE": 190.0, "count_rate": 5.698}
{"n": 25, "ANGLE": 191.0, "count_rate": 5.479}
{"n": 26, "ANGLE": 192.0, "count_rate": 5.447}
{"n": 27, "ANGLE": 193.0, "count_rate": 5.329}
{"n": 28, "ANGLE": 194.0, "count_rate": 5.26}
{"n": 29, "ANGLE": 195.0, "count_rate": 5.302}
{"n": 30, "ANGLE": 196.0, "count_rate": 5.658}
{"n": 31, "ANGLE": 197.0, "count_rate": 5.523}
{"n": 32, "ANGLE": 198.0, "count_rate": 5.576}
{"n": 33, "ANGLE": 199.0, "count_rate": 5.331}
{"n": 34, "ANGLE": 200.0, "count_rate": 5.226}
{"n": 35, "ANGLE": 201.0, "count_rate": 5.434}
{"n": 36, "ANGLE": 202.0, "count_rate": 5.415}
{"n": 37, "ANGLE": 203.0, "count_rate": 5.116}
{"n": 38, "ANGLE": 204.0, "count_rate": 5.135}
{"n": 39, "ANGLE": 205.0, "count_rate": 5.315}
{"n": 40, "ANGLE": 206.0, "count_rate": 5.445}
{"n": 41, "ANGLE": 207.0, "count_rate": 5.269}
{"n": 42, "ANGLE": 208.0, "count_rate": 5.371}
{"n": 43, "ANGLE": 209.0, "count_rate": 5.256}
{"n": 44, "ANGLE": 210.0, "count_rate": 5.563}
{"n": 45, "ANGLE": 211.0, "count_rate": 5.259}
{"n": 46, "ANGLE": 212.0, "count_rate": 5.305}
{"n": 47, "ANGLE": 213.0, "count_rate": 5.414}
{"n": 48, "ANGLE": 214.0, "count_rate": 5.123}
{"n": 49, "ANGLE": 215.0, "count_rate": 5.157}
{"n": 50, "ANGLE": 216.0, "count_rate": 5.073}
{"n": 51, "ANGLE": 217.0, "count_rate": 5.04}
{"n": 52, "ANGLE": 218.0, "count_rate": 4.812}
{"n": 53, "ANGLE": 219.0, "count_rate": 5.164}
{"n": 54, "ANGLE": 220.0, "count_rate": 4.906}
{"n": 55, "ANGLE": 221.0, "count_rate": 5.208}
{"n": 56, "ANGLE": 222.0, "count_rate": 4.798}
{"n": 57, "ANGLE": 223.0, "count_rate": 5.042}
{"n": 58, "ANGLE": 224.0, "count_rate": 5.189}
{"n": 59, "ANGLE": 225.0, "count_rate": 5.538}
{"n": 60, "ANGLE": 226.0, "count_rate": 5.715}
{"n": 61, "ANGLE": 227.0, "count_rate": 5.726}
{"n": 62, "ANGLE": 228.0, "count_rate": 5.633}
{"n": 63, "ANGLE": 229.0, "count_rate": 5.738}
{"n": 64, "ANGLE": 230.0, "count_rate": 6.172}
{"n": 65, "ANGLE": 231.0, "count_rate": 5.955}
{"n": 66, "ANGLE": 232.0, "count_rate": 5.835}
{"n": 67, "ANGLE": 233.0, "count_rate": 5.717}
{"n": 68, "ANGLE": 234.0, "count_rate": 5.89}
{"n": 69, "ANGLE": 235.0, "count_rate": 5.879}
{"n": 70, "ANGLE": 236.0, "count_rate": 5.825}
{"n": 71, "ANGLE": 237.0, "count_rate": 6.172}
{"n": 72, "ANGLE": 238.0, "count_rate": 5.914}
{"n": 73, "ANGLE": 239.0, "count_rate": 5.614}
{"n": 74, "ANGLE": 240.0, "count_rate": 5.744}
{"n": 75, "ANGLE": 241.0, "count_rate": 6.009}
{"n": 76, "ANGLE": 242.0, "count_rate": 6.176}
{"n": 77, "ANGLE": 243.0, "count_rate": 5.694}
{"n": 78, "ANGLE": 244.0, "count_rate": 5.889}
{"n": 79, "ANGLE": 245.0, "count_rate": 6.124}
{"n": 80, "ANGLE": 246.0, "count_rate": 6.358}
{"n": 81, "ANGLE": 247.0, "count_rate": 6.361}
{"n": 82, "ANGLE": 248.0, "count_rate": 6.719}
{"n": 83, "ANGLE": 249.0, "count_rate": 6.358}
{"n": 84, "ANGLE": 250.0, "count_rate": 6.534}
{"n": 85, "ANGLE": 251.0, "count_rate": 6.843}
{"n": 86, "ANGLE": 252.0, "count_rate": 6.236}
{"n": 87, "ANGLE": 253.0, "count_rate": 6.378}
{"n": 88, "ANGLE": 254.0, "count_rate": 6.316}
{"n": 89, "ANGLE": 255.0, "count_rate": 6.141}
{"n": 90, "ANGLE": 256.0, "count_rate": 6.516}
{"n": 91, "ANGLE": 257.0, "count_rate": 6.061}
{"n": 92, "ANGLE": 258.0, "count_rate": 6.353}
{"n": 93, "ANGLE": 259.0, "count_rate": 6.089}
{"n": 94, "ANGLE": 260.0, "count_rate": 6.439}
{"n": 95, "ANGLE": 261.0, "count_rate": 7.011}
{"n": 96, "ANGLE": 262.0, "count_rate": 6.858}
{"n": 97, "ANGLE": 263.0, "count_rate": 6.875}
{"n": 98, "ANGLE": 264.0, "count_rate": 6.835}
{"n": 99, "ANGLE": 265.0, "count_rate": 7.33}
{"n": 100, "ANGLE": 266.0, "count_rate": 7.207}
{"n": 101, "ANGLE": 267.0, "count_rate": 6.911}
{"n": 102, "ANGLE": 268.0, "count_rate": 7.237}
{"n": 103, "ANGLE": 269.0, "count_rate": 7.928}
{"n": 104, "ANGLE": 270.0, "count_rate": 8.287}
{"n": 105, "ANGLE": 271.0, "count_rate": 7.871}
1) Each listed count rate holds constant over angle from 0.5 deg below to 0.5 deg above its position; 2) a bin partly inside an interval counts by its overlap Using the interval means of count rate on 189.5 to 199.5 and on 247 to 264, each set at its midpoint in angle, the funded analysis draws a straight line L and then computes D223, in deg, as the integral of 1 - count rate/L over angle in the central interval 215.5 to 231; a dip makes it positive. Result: 1.6 deg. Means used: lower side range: 5.46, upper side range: 6.49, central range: 5.34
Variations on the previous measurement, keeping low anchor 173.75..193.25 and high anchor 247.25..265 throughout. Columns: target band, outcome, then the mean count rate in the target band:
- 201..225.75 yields 4.25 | 5.21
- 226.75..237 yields 0.86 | 5.86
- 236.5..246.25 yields 0.74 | 5.96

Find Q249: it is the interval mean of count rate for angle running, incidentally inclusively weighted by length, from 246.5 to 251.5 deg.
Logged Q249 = 6.56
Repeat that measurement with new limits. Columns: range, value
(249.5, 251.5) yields 6.69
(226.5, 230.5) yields 5.82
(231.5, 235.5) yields 5.83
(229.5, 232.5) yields 5.99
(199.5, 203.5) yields 5.3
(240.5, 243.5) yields 5.96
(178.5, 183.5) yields 6.46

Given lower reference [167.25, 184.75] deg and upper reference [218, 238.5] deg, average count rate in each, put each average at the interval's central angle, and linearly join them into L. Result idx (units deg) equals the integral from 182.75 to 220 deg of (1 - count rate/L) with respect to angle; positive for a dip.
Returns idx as 3.2 deg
